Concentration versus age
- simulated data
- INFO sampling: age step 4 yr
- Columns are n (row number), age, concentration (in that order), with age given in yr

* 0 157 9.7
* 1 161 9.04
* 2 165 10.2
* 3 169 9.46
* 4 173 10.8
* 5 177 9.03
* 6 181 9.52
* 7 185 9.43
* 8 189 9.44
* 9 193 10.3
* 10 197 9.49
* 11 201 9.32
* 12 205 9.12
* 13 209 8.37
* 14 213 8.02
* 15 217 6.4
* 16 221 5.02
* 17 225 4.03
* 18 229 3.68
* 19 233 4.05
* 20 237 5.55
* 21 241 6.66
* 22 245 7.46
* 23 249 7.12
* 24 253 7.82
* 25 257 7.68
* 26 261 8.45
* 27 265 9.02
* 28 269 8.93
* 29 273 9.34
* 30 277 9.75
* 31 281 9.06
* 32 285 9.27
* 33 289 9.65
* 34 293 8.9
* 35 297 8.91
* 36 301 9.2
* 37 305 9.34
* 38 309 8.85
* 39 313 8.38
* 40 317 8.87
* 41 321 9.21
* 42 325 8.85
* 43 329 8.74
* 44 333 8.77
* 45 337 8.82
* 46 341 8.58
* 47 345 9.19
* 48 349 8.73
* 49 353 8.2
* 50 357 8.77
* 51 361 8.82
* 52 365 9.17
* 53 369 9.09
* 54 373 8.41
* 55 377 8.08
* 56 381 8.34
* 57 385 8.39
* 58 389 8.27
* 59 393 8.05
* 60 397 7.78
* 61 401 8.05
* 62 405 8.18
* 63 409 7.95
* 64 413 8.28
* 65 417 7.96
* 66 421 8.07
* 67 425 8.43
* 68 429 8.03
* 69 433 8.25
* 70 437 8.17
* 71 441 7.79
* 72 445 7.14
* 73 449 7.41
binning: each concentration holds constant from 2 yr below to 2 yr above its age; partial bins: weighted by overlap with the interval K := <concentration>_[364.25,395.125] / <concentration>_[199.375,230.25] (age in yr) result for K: 1.2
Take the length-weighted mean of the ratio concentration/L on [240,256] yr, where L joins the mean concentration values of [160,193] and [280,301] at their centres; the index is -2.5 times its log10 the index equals 0.265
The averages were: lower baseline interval 9.67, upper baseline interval 9.17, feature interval 7.33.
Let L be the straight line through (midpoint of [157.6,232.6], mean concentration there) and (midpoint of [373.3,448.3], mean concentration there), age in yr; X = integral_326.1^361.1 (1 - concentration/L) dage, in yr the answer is -2.56 yr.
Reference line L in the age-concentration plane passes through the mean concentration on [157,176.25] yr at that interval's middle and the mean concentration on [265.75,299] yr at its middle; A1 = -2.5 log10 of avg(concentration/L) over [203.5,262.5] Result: 0.39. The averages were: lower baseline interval 9.8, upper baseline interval 9.22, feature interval 6.59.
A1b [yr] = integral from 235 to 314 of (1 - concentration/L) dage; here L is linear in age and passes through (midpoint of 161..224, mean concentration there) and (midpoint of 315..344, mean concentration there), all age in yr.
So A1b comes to 3.4 yr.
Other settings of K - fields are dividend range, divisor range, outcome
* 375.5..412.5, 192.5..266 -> 1.14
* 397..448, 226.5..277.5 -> 1.10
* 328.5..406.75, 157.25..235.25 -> 1.04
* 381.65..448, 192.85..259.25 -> 1.15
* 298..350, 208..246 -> 1.53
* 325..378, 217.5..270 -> 1.34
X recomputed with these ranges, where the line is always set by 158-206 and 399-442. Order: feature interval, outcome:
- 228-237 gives 4.87 yr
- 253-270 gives 1.30 yr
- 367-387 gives -0.18 yr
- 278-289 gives -0.41 yr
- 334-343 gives -0.08 yr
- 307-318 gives 0.13 yr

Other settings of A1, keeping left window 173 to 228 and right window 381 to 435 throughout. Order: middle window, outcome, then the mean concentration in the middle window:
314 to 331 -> -0.09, 8.89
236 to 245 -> 0.26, 6.47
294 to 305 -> -0.11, 9.09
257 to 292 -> -0.11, 9.09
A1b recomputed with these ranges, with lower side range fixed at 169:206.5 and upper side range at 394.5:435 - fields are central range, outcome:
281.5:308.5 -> -0.88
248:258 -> 1.75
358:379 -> -0.78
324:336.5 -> -0.18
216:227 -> 5.10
